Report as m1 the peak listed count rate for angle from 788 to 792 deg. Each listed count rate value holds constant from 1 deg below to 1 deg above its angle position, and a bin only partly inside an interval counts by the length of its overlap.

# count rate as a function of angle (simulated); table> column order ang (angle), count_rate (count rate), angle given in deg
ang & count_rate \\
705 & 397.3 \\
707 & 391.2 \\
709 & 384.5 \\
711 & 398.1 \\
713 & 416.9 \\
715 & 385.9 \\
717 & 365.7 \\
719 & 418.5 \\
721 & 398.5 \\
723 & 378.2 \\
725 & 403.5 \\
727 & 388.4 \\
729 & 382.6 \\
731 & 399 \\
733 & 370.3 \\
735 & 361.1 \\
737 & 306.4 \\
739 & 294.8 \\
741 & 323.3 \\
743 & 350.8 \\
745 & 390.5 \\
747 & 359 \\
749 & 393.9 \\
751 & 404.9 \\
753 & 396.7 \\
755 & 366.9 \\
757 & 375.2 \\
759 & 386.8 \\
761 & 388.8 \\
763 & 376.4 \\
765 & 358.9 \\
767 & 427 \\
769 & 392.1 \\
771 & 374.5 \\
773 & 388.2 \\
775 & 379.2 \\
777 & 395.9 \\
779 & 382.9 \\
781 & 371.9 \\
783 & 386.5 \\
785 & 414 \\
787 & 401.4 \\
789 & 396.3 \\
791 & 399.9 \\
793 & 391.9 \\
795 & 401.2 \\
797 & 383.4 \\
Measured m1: 399.9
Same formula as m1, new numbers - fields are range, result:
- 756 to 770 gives 427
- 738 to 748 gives 390.5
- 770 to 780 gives 395.9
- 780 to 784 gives 386.5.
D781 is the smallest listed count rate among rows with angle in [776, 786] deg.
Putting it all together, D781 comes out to 371.9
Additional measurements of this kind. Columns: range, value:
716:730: 365.7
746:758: 359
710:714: 398.1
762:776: 358.9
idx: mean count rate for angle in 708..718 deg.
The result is 390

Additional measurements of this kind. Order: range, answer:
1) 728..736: 378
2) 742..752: 380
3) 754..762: 379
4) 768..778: 386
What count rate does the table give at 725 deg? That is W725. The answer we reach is 403.5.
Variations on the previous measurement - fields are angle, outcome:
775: 379.2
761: 388.8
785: 414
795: 401.2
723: 378.2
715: 385.9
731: 399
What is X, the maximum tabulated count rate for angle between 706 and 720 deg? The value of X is 418.5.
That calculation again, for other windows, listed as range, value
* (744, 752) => 404.9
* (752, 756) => 396.7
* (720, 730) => 403.5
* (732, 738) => 370.3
